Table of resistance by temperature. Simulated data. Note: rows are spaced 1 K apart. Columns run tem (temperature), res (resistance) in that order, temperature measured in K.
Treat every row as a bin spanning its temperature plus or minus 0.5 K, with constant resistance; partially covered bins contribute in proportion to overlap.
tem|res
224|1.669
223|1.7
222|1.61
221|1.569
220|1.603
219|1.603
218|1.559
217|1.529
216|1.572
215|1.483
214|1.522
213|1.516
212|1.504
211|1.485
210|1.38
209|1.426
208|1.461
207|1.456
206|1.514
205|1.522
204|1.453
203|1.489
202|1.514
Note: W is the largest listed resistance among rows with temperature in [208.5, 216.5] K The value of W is 1.572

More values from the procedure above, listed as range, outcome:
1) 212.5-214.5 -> 1.522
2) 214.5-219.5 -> 1.603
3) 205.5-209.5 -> 1.514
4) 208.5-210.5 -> 1.426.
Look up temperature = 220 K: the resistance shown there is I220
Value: 1.603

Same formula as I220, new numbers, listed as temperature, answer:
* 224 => 1.669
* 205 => 1.522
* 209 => 1.426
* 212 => 1.504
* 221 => 1.569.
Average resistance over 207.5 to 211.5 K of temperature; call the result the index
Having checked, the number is 1.44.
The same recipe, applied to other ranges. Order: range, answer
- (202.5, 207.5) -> 1.49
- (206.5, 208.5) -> 1.46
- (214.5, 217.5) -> 1.53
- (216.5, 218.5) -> 1.54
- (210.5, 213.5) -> 1.5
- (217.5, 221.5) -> 1.58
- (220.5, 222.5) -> 1.59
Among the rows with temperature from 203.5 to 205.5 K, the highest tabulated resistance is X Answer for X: 1.522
